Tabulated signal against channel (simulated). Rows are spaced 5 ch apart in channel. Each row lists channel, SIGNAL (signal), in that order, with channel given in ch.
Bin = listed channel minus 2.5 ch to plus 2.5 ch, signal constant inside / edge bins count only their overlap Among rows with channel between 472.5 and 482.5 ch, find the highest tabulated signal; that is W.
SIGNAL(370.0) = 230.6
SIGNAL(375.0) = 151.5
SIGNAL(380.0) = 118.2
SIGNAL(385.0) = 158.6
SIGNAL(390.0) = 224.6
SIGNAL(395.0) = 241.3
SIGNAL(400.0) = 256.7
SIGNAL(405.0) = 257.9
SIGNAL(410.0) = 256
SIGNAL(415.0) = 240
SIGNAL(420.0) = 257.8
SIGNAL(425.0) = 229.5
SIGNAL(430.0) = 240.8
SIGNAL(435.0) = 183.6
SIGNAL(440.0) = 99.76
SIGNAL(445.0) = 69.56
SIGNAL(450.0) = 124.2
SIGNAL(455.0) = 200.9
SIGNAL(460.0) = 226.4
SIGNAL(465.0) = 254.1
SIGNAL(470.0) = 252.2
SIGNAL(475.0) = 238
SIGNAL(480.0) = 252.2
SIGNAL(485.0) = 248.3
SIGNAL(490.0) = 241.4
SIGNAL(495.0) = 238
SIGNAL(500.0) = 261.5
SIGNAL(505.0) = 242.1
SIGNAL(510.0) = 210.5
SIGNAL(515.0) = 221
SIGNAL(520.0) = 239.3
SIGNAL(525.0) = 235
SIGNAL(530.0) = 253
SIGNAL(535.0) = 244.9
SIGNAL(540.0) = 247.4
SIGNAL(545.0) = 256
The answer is 252.2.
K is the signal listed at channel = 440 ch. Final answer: 99.76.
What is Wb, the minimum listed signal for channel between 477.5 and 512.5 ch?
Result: 210.5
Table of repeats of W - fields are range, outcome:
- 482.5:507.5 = 261.5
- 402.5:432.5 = 257.9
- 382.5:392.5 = 224.6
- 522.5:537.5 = 253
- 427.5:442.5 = 240.8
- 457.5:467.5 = 254.1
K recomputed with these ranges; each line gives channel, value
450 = 124.2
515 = 221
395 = 241.3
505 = 242.1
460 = 226.4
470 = 252.2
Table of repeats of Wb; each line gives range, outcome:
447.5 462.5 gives 124.2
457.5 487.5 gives 226.4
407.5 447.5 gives 69.56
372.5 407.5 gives 118.2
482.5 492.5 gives 241.4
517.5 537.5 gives 235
